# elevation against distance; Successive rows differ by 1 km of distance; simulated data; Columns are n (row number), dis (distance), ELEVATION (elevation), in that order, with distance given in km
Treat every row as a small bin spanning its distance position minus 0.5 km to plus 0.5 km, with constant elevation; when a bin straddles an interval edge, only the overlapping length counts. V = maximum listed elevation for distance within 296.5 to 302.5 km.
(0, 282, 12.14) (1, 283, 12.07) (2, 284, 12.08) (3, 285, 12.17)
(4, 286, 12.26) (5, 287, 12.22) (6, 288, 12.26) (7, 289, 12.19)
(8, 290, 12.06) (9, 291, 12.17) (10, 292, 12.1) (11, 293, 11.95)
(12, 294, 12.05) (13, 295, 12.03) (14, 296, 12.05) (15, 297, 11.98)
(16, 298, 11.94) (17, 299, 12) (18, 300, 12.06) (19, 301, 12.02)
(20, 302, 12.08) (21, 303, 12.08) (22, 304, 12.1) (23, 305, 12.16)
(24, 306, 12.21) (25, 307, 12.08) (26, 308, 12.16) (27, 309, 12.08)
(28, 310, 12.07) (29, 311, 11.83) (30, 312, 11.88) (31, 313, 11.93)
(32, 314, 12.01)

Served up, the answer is 12.08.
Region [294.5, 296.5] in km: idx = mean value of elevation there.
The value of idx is 12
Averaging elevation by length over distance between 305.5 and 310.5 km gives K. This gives 12.1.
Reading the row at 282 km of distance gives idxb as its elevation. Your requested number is 12.14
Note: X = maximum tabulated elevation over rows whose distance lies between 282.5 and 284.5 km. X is 12.08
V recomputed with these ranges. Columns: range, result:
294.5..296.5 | 12.05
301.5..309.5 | 12.21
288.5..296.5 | 12.19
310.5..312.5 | 11.88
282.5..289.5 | 12.26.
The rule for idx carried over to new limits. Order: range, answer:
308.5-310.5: 12.1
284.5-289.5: 12.2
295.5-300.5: 12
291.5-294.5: 12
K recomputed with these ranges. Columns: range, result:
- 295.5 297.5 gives 12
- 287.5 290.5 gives 12.2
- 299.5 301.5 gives 12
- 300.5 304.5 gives 12.1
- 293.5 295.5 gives 12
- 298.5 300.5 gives 12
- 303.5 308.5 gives 12.1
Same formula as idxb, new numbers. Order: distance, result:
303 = 12.08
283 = 12.07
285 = 12.17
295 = 12.03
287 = 12.22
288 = 12.26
